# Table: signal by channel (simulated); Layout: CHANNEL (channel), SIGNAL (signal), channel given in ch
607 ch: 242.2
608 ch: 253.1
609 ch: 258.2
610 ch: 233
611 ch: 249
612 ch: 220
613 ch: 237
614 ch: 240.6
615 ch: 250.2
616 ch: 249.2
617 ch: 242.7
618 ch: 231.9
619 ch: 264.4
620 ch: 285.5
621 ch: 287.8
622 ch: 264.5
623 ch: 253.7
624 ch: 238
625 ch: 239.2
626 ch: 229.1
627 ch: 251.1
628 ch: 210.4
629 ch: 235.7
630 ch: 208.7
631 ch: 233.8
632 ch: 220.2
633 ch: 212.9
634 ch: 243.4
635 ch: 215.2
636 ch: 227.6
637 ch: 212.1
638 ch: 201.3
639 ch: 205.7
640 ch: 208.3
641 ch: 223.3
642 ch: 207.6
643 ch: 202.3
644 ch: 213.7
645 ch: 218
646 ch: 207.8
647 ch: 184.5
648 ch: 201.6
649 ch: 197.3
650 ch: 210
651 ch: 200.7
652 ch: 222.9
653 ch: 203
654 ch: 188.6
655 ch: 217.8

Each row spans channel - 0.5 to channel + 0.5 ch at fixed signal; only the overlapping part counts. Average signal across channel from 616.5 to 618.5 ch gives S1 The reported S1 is 237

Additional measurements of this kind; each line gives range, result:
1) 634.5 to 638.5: 214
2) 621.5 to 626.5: 245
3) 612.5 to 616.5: 244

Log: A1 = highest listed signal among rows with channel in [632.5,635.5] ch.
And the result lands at 243.4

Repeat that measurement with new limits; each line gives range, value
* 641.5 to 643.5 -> 207.6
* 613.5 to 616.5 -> 250.2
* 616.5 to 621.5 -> 287.8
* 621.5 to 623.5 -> 264.5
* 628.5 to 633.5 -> 235.7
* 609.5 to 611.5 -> 249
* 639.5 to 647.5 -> 223.3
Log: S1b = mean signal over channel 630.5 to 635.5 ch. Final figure 225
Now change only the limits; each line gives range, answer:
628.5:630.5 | 222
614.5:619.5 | 248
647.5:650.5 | 203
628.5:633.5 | 222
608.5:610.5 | 246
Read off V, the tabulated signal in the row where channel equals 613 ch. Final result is 237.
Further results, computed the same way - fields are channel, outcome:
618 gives 231.9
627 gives 251.1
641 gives 223.3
